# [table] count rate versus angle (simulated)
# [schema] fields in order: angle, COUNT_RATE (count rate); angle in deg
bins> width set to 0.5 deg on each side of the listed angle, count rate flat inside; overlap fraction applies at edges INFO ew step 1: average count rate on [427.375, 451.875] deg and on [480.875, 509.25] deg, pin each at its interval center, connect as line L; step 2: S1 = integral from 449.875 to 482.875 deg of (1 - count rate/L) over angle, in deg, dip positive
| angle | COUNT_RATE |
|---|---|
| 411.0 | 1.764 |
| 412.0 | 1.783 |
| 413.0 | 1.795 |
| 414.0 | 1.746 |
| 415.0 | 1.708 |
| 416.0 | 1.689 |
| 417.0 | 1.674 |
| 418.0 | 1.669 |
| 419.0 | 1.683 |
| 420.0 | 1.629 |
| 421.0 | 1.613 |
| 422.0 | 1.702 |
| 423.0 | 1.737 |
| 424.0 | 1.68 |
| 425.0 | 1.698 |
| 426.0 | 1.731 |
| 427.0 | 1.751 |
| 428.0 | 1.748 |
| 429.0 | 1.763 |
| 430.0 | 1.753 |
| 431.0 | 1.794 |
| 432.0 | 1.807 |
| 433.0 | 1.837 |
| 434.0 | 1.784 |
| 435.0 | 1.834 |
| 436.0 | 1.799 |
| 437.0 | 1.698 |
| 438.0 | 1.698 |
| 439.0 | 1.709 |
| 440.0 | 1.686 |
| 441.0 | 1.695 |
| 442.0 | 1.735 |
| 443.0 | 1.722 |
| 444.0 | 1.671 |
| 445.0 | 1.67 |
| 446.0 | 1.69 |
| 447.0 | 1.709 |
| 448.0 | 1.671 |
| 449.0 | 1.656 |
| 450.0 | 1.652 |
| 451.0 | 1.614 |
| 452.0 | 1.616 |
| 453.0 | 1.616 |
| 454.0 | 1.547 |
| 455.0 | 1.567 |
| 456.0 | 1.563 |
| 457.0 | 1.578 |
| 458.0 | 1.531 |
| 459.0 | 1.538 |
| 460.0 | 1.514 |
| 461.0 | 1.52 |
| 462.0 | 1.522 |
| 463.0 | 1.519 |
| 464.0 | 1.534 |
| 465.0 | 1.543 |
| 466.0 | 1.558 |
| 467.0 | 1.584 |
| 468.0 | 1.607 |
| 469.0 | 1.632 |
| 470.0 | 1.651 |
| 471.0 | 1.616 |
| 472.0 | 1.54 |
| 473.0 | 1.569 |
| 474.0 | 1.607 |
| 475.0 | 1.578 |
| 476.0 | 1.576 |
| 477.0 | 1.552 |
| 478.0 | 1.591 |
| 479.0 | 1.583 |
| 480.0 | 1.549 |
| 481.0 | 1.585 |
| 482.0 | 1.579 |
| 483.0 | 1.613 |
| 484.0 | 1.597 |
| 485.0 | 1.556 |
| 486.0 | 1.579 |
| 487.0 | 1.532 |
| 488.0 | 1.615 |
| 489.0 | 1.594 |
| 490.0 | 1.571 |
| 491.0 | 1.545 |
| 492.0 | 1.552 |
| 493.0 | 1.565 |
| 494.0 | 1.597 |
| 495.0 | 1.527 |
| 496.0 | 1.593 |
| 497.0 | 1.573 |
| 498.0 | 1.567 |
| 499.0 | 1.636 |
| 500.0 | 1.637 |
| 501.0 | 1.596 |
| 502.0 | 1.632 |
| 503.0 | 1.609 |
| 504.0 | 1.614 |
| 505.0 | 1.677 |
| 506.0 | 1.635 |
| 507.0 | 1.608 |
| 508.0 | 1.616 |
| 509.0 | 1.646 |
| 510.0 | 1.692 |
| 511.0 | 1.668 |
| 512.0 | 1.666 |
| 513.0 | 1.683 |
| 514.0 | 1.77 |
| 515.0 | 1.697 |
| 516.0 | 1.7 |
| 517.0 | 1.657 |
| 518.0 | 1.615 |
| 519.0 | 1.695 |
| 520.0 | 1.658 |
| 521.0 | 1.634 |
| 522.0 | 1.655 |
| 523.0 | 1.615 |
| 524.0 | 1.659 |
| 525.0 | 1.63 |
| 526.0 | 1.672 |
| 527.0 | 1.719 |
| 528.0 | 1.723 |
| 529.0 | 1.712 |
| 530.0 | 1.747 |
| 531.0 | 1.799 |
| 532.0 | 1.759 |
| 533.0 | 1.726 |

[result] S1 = 1.7 deg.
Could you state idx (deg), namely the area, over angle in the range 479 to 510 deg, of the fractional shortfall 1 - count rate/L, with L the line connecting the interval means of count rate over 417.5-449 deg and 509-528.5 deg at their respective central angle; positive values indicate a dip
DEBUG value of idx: 1.69 deg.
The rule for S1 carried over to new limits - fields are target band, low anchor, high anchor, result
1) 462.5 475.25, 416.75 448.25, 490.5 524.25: 0.7 deg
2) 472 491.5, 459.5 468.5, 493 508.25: 0.0 deg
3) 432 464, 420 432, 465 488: 0.2 deg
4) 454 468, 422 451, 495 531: 1.3 deg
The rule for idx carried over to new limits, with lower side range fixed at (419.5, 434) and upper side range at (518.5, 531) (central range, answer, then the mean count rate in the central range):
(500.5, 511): 0.4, 1.63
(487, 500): 0.9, 1.58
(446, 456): 0.5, 1.63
